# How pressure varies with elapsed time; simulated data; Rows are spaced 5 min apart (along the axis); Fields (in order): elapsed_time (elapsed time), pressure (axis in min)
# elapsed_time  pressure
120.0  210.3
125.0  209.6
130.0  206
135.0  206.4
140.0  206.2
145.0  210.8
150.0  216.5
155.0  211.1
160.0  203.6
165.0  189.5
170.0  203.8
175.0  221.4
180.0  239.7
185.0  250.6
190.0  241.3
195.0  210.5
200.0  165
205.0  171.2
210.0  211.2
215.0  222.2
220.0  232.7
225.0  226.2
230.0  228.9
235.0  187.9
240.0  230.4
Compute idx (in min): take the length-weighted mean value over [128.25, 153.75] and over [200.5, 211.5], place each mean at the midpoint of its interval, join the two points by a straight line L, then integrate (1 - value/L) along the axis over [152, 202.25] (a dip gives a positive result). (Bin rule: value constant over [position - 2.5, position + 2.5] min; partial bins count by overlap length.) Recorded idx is -4.8 min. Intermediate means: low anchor 209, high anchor 185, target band 214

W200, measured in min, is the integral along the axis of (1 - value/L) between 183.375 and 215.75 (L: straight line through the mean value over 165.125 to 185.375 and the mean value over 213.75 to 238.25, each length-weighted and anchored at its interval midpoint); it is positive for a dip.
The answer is 1.8 min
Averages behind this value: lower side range 222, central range 209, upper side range 220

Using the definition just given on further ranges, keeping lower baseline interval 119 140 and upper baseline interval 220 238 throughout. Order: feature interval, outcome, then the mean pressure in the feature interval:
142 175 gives 0.5 min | 207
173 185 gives -1.3 min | 235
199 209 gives 1.9 min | 175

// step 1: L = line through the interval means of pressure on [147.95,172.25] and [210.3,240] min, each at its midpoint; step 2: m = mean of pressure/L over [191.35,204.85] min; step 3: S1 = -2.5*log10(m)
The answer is 0.13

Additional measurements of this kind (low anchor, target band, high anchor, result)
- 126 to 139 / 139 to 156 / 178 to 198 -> 0.012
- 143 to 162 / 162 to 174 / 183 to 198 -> 0.099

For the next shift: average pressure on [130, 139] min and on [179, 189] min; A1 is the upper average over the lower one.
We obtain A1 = 1.19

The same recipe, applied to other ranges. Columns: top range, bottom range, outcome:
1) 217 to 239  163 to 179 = 1.05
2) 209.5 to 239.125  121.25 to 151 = 1.05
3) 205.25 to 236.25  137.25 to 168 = 1.05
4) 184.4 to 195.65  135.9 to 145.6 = 1.13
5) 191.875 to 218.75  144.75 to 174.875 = 0.96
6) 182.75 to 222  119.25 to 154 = 1.02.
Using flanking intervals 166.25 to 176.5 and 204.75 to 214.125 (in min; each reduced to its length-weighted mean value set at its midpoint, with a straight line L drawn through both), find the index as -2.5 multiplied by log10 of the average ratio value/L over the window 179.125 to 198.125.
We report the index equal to -0.14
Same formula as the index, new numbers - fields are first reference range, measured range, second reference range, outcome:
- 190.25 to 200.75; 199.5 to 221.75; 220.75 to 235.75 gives 0.04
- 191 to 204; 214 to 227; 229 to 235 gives -0.11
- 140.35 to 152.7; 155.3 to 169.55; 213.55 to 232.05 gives 0.08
